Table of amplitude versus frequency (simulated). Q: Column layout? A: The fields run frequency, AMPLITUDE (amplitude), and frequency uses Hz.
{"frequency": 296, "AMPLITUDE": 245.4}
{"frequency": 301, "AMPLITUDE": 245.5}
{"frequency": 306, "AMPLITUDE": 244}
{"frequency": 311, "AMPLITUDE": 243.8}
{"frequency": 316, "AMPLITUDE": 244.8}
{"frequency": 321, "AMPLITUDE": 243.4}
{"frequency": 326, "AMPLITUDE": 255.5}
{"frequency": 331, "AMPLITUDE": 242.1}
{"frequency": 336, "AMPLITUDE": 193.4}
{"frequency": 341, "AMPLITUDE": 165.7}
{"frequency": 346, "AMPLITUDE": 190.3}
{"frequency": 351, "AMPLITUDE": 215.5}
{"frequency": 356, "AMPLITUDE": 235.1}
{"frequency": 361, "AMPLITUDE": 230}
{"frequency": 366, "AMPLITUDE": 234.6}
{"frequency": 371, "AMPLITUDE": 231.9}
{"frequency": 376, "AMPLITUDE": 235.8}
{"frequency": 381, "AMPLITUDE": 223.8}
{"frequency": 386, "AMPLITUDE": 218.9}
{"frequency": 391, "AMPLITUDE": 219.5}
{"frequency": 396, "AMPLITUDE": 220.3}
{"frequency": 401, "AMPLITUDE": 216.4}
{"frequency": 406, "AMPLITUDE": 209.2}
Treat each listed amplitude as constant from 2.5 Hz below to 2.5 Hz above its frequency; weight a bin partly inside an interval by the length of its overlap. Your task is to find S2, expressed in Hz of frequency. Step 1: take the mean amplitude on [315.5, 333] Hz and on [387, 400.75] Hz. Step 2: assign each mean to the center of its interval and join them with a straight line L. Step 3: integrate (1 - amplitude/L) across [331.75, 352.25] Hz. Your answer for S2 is 3.9 Hz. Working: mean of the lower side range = 247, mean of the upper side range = 219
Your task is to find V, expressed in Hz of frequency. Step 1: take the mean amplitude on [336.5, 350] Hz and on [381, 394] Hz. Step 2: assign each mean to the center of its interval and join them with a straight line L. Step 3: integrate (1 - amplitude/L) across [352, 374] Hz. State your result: -3.5 Hz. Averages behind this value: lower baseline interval 184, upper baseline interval 220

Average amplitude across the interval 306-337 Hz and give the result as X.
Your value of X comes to 240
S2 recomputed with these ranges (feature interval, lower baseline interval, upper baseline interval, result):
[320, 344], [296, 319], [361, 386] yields 2.2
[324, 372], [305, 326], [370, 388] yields 3.5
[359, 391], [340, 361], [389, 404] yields -2.3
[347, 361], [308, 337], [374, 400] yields 0.5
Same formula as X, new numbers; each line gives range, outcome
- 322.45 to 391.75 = 221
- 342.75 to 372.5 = 221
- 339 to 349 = 180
